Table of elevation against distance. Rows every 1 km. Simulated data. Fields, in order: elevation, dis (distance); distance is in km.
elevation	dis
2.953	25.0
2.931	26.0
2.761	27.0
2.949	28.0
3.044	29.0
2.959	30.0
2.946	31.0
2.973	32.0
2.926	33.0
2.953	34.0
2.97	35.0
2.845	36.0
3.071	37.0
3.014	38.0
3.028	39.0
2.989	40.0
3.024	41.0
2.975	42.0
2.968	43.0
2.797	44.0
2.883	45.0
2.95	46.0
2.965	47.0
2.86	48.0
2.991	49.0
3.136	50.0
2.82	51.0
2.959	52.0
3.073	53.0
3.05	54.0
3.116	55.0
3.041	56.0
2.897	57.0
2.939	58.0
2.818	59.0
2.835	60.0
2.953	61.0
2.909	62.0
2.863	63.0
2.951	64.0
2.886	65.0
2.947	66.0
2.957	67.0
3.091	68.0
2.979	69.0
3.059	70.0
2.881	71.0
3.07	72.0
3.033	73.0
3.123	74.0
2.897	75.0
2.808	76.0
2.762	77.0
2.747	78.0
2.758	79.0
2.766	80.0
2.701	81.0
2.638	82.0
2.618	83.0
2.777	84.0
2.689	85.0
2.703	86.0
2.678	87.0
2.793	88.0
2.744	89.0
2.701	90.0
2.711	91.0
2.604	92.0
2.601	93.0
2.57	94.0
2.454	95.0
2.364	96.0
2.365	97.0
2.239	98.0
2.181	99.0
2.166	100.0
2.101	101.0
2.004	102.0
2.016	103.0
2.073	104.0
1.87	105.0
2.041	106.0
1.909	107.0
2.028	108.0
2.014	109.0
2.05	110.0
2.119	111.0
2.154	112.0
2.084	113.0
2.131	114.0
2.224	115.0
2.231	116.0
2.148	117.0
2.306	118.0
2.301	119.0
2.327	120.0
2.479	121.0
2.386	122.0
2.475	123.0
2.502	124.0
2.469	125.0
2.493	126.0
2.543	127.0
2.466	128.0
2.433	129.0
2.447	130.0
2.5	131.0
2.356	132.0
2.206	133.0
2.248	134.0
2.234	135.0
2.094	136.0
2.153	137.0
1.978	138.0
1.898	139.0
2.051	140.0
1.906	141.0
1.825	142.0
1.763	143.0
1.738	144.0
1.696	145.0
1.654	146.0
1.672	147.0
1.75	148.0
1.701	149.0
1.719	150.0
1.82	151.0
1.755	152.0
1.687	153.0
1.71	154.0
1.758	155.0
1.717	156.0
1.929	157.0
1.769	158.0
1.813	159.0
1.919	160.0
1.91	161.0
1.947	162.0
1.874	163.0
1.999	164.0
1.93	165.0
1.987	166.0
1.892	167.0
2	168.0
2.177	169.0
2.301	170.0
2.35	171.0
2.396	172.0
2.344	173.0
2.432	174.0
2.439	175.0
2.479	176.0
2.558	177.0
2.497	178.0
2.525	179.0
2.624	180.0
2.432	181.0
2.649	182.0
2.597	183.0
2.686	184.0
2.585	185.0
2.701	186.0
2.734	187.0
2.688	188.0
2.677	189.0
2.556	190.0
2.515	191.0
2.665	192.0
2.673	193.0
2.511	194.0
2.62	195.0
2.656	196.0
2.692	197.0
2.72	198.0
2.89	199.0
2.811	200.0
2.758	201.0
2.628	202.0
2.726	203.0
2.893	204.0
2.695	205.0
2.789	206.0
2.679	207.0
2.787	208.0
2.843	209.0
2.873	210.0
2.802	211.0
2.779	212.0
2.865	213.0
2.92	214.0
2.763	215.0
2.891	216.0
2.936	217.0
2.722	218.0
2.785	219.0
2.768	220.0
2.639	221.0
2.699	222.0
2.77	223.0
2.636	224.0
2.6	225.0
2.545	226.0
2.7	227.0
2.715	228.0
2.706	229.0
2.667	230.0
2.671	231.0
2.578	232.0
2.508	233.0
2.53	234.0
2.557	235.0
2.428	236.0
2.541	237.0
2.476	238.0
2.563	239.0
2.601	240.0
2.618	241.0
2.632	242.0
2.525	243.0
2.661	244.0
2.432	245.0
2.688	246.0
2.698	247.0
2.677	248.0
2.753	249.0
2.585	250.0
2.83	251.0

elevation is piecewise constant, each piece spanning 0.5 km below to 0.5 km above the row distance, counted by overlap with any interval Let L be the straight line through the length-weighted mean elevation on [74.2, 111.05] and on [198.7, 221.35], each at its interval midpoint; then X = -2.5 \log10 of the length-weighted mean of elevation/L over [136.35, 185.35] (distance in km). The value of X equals 0.28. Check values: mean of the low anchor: 2.45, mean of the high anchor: 2.79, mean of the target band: 2.06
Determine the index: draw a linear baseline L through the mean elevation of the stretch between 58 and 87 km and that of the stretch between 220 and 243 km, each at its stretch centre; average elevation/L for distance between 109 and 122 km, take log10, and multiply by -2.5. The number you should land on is 0.254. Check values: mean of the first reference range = 2.86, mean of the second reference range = 2.61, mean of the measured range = 2.21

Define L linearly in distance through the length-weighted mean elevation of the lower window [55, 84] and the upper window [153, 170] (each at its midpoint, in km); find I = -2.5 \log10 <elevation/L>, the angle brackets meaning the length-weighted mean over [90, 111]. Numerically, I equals 0.15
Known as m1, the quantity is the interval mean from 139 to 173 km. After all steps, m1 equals 1.89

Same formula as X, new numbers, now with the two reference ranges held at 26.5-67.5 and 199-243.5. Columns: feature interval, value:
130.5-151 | 0.397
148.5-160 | 0.497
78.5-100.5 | 0.122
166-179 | 0.193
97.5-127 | 0.285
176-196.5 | 0.059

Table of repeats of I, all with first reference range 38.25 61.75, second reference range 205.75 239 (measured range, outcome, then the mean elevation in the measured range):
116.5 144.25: 0.26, 2.24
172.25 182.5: 0.11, 2.5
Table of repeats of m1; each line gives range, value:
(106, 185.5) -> 2.14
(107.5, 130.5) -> 2.3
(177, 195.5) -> 2.61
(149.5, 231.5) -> 2.47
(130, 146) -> 2.04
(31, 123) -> 2.67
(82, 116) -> 2.33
